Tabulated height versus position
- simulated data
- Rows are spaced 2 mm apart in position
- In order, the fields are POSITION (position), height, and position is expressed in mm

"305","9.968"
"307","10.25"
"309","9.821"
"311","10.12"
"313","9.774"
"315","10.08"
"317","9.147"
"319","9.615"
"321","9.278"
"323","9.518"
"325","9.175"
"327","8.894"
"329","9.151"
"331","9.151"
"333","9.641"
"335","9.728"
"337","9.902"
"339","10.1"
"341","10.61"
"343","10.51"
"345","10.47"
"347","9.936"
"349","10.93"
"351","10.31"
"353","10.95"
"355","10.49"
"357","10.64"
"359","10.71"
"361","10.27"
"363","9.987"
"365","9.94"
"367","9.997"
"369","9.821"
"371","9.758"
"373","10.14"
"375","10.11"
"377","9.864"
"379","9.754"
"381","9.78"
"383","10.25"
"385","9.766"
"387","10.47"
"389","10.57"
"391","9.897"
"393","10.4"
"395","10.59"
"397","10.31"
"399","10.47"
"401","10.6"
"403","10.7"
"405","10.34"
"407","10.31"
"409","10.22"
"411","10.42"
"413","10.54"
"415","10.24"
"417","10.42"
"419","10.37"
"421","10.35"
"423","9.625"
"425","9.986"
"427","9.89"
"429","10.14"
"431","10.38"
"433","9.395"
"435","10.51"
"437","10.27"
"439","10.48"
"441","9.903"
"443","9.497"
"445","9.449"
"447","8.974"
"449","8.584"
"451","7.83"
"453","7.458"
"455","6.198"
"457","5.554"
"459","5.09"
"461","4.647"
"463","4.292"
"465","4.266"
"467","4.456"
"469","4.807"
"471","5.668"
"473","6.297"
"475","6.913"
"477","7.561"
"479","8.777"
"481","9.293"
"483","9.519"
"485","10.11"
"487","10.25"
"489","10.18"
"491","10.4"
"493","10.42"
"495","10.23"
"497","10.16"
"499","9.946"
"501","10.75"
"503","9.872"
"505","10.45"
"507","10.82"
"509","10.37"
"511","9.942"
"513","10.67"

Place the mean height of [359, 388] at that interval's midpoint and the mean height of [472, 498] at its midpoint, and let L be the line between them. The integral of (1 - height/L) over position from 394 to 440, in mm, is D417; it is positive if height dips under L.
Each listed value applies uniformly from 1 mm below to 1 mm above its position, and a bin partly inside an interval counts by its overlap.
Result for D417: -2.7 mm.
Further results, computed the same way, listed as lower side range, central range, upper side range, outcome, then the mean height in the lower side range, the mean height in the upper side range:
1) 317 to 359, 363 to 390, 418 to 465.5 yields -1.7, 9.95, 8.51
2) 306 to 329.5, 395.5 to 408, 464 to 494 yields -2.5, 9.58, 7.93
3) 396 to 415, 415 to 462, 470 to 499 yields 4.4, 10.4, 9.02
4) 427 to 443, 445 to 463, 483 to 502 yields 5.9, 10.1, 10.2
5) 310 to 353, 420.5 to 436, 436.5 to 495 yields -3.0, 9.84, 7.85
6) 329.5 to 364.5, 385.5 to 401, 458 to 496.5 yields -1.8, 10.2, 7.57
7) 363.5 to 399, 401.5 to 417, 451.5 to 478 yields -3.2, 10.1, 5.67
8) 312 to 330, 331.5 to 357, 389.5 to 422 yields -1.6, 9.4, 10.4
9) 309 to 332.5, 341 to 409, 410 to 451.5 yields -4.2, 9.47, 9.89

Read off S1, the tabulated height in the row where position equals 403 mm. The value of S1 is 10.7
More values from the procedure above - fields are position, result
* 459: 5.09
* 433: 9.395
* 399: 10.47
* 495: 10.23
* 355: 10.49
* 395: 10.59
